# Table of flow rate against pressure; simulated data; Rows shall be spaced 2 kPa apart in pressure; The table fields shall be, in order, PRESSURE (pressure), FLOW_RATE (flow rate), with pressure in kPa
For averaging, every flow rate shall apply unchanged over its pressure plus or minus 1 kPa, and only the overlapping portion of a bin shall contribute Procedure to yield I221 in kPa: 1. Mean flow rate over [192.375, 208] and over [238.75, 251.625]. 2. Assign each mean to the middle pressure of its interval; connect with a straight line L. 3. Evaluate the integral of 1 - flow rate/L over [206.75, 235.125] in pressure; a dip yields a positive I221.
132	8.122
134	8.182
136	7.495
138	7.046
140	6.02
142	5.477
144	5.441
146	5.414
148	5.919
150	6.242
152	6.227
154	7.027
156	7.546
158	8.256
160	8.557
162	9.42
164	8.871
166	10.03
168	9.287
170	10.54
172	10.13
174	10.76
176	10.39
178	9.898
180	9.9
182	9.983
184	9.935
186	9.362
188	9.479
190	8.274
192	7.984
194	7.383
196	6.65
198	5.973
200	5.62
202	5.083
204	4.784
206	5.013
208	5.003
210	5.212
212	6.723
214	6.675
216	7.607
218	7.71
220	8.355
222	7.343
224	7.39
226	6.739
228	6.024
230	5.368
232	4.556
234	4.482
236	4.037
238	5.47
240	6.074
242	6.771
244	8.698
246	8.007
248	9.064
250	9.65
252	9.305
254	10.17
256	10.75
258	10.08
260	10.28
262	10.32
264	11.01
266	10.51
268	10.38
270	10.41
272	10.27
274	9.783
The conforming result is 1.9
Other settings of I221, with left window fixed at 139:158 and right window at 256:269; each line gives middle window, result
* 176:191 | -4.1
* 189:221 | 7.0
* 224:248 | 8.3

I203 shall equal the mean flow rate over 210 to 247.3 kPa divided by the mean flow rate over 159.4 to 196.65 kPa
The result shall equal 0.70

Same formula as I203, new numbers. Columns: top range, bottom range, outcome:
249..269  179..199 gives 1.21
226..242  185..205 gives 0.76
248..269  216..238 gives 1.64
